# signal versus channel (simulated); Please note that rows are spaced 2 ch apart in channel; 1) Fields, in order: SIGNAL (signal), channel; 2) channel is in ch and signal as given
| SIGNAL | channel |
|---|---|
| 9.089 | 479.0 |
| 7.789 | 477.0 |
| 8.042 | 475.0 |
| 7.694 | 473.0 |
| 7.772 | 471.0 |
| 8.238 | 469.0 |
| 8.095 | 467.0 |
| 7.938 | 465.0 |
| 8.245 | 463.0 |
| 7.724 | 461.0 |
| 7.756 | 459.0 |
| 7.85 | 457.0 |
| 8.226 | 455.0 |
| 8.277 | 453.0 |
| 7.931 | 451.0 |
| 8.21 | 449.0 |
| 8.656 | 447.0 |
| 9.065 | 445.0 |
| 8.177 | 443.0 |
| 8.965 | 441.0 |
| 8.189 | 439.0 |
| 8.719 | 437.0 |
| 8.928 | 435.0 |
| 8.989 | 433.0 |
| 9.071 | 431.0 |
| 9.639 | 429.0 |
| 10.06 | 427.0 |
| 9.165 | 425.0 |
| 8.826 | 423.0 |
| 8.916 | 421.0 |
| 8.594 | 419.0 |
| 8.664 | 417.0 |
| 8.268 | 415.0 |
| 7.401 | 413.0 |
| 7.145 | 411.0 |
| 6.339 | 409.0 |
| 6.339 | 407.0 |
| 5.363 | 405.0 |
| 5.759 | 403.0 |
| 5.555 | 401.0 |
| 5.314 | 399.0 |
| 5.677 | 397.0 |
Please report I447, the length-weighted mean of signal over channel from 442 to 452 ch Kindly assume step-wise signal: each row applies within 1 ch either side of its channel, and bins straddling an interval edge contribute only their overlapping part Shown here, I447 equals 8.41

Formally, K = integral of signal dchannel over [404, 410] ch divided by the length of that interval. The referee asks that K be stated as 6.01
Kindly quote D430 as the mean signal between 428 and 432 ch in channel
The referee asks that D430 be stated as 9.36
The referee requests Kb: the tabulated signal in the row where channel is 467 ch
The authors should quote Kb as 8.095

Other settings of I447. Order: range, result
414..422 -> 8.61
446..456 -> 8.26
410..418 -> 7.87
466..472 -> 8.03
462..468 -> 8.09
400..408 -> 5.75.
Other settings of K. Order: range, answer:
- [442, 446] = 8.62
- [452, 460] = 8.03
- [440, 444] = 8.57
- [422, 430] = 9.42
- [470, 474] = 7.73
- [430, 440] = 8.78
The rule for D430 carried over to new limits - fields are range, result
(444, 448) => 8.86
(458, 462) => 7.74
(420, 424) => 8.87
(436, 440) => 8.45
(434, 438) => 8.82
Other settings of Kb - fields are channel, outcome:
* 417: 8.664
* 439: 8.189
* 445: 9.065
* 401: 5.555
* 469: 8.238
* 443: 8.177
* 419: 8.594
